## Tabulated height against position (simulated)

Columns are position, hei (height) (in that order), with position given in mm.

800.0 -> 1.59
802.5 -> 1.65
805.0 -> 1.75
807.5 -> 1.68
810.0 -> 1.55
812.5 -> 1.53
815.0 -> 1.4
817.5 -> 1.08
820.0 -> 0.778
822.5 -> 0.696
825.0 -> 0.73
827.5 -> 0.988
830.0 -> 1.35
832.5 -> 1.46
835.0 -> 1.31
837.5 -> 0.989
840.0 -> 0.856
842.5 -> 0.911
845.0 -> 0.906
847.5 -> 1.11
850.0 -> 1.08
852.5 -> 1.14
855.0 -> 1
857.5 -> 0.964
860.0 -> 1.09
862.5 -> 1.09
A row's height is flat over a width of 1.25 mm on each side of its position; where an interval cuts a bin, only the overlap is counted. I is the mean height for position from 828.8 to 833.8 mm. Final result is 1.4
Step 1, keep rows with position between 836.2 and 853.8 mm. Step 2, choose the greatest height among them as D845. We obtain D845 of 1.14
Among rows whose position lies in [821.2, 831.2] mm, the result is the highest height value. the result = 1.35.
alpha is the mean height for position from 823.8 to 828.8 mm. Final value 0.865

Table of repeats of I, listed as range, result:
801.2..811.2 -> 1.66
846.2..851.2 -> 1.09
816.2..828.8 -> 0.859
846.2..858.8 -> 1.06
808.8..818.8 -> 1.39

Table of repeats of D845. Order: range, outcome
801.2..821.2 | 1.75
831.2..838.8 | 1.46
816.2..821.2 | 1.08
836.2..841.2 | 0.989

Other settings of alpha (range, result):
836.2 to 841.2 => 0.927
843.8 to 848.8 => 1.01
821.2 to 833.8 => 1.04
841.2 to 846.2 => 0.908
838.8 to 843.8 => 0.884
